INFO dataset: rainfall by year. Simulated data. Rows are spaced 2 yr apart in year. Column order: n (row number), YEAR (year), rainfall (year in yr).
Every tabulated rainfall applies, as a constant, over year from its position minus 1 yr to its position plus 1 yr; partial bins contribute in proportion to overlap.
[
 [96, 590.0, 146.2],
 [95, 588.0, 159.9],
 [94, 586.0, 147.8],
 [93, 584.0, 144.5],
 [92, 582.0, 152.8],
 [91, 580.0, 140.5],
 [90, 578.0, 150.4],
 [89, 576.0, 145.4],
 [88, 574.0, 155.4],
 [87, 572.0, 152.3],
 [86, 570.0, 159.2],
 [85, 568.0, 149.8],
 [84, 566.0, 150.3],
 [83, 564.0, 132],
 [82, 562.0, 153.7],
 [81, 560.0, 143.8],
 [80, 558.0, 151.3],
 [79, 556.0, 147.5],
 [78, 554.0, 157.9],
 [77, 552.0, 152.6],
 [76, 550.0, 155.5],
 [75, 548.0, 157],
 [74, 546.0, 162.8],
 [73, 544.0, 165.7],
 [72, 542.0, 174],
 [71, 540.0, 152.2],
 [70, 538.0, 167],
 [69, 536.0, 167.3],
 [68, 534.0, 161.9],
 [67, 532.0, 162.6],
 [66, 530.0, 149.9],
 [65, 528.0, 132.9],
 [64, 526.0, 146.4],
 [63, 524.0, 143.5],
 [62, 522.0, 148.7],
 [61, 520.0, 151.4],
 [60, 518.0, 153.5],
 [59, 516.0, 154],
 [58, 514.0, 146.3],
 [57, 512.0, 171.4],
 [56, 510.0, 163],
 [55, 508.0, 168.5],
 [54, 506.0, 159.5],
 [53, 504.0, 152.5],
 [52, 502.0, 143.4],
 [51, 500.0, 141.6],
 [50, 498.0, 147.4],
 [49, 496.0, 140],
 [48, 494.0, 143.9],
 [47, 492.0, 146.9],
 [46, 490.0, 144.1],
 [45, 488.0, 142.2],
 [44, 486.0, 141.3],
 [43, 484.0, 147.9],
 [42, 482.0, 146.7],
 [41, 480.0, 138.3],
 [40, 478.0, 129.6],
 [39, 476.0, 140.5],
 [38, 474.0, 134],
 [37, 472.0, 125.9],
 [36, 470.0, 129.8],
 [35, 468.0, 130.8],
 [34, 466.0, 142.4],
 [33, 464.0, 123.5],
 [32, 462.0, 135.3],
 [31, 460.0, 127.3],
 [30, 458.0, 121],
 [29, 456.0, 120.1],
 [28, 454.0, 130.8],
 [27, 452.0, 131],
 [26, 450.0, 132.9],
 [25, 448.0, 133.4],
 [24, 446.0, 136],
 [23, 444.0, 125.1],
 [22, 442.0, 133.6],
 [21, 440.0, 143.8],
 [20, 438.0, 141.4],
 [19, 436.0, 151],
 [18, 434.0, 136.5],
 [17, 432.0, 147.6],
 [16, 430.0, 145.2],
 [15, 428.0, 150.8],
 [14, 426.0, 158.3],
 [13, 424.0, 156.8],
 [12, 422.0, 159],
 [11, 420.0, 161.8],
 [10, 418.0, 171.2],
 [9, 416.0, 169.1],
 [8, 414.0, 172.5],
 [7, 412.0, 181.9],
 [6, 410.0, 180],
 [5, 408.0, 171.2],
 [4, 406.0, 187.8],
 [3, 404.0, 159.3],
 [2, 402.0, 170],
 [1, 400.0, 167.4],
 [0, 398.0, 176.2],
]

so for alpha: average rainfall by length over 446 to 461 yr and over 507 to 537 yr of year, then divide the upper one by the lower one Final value 1.2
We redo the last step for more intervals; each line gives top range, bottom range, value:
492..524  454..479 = 1.17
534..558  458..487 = 1.19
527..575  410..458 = 1.05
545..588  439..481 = 1.15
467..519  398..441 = 0.90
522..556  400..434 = 0.95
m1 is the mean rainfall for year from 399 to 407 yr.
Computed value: 171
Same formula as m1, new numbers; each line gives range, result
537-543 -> 164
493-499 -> 144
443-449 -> 132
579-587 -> 146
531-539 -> 165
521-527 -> 146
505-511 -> 164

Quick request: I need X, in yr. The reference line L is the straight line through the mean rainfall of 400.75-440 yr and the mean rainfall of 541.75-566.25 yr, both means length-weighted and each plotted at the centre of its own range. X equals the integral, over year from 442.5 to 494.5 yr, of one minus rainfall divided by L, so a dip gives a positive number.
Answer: 7.9 yr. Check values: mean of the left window 161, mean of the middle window 135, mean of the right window 154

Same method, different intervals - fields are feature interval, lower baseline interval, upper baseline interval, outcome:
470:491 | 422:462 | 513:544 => 1.01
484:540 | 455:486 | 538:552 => -1.09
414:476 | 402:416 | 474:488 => 6.68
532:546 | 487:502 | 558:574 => -1.64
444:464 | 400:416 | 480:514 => 3.98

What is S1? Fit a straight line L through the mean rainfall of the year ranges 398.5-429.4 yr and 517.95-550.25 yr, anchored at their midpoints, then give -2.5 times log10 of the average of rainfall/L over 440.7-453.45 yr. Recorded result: 0.237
